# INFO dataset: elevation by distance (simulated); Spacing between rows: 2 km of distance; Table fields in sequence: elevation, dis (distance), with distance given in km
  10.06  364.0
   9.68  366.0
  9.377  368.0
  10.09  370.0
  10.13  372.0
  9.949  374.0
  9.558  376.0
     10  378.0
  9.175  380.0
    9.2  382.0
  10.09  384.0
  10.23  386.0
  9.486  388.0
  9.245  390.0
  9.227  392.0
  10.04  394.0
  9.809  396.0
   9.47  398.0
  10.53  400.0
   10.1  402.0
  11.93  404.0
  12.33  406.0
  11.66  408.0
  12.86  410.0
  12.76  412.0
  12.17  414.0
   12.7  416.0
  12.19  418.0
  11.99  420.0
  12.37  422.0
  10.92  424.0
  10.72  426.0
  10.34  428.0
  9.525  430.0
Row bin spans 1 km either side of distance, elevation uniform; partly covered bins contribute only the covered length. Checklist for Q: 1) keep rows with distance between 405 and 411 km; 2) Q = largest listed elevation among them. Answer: 12.86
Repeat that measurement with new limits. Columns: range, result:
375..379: 10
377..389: 10.23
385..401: 10.53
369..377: 10.13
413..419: 12.7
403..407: 12.33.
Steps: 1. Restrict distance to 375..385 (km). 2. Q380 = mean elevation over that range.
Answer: 9.6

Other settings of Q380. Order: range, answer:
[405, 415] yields 12.4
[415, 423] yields 12.3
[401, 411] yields 11.8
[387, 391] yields 9.37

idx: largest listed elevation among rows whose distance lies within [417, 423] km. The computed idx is 12.37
